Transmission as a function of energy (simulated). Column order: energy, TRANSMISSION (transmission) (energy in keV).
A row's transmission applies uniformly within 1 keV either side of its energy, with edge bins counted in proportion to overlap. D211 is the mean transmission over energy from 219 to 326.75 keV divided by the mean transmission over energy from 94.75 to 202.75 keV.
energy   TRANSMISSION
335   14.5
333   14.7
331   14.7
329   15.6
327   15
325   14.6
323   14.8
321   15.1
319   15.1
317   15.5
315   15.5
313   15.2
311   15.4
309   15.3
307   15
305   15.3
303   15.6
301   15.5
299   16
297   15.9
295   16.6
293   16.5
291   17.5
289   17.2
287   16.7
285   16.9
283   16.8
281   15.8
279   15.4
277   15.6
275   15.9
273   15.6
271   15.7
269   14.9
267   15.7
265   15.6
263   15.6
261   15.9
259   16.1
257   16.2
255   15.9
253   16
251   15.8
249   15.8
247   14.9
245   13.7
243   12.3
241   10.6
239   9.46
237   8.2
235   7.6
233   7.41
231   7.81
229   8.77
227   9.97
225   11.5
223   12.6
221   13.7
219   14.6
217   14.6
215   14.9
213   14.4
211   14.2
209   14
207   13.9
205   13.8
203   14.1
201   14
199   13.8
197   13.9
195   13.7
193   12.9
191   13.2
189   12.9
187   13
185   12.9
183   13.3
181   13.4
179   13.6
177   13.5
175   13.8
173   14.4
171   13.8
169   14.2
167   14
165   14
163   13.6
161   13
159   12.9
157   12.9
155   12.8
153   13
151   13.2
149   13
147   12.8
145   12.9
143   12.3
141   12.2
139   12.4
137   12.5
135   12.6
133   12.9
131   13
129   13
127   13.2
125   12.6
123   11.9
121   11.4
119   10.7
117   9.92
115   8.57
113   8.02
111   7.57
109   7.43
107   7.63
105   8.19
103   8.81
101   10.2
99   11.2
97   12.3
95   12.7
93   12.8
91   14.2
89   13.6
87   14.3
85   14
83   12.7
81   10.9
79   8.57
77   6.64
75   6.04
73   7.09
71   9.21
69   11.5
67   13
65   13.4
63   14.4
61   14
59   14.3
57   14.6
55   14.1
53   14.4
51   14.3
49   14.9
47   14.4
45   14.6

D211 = 1.2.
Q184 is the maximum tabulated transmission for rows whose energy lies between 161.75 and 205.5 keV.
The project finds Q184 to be 14.4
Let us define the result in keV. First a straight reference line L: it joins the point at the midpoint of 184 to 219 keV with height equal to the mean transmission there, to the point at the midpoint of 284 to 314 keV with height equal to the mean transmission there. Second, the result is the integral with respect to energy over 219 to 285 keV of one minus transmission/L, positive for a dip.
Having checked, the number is 6.27 keV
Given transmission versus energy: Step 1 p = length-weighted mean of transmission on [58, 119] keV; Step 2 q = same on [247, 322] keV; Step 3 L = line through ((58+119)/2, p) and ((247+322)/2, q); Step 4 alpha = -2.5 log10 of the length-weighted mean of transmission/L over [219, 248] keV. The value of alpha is 0.33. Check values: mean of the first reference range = 10.8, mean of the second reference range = 15.8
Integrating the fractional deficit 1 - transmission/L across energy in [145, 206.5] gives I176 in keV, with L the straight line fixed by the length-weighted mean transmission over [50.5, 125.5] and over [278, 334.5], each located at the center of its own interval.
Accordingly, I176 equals -2.1 keV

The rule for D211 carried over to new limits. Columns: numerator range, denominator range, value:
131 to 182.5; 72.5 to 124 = 1.28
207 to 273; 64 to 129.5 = 1.25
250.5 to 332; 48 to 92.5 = 1.28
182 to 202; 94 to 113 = 1.41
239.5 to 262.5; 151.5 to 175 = 1.09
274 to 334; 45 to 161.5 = 1.32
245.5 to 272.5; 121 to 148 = 1.24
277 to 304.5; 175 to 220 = 1.18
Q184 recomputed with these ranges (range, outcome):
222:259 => 16.2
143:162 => 13.2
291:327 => 17.5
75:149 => 14.3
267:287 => 16.9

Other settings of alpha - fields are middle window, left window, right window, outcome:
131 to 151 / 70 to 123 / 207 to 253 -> -0.16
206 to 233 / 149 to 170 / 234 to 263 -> 0.08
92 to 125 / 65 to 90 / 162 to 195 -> 0.16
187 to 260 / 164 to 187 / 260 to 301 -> 0.14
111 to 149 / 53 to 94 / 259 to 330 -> 0.11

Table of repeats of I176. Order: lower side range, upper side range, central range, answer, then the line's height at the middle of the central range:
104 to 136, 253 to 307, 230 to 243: 5.1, 14.5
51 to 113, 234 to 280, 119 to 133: -0.4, 12.1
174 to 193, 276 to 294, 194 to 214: -0.1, 13.9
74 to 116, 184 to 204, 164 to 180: -1.5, 12.7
